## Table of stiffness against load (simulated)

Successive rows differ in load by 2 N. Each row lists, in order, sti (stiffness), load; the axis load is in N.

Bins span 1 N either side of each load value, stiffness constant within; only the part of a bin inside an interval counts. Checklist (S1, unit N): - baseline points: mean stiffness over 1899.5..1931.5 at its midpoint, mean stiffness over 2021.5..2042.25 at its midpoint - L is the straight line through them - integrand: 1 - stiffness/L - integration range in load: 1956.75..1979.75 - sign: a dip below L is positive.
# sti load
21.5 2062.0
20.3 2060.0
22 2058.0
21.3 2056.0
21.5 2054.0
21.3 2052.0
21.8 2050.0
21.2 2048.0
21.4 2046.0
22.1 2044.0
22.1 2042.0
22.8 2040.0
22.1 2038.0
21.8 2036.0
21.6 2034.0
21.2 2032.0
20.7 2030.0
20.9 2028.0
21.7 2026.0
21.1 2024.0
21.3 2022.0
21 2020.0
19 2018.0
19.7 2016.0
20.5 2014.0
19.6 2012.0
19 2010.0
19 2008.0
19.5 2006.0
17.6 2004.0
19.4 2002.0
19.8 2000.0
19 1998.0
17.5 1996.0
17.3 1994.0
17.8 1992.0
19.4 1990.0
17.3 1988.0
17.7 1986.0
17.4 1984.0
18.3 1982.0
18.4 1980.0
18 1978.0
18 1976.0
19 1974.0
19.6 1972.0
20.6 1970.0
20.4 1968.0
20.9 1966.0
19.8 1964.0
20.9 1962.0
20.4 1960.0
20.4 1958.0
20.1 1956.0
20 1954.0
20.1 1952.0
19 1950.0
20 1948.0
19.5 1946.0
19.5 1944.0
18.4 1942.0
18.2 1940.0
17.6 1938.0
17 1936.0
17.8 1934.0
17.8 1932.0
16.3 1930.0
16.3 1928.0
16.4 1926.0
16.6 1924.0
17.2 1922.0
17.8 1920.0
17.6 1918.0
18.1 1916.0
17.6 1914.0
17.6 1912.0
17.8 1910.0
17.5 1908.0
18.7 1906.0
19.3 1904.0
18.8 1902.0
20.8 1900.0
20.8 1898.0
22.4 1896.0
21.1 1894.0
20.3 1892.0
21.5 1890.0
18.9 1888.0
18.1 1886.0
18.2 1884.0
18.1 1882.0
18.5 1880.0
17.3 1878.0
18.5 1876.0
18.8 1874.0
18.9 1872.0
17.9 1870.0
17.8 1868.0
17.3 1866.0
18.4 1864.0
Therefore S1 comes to -0.4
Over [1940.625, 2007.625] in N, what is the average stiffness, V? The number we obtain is 19.1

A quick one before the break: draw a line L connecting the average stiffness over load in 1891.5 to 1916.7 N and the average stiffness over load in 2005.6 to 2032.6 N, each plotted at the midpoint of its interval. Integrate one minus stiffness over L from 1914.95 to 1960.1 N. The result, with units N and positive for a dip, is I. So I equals 2.95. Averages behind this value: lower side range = 19.3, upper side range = 20.3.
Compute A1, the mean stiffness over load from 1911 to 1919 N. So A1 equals 17.7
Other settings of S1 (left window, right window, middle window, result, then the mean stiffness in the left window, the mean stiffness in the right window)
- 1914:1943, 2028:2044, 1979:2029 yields 3.13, 17.4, 21.7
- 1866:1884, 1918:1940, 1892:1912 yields -2.20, 18.2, 17.2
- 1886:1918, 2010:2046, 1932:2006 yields 4.77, 19.3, 21.1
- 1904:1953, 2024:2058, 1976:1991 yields 1.27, 18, 21.6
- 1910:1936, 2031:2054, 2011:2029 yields 0.33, 17.3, 21.8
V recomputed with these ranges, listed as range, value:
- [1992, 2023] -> 19.2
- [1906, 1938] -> 17.3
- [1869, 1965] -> 18.8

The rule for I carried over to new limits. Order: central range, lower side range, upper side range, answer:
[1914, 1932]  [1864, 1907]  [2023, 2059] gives 2.4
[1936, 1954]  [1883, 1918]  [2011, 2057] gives 0.8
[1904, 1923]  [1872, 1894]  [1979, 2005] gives 0.9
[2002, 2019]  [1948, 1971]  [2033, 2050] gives 1.6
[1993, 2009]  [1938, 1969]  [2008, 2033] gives 1.3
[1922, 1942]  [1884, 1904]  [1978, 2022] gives 2.5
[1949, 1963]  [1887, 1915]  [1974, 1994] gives -1.2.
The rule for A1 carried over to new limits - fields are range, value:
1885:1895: 20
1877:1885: 18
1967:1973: 20.2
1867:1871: 17.9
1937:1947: 18.6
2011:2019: 19.7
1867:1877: 18.4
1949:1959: 19.9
